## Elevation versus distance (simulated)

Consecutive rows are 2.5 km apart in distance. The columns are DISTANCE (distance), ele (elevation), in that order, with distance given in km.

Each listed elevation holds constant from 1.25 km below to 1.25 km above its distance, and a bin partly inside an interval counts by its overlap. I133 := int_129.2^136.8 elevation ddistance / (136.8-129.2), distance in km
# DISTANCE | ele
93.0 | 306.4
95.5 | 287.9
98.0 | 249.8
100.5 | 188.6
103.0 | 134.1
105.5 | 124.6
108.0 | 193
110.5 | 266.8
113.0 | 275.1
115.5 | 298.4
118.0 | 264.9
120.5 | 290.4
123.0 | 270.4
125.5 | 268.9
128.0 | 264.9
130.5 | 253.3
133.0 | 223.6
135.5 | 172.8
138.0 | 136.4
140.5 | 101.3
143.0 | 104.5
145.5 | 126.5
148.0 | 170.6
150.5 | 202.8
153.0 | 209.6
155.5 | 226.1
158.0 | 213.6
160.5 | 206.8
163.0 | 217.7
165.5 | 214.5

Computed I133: 216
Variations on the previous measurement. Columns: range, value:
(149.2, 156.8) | 213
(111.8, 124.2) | 280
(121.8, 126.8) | 270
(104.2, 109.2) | 158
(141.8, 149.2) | 134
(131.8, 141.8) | 158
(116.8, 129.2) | 272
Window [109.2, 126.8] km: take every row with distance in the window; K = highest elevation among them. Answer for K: 298.4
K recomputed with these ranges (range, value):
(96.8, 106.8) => 249.8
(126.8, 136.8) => 264.9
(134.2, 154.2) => 209.6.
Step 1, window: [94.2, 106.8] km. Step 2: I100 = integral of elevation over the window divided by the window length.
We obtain 197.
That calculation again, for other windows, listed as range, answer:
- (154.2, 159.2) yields 220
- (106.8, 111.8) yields 231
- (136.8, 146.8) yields 117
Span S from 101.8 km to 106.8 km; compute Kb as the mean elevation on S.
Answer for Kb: 130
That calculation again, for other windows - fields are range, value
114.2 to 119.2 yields 282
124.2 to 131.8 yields 262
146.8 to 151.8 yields 187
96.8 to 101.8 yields 218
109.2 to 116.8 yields 279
